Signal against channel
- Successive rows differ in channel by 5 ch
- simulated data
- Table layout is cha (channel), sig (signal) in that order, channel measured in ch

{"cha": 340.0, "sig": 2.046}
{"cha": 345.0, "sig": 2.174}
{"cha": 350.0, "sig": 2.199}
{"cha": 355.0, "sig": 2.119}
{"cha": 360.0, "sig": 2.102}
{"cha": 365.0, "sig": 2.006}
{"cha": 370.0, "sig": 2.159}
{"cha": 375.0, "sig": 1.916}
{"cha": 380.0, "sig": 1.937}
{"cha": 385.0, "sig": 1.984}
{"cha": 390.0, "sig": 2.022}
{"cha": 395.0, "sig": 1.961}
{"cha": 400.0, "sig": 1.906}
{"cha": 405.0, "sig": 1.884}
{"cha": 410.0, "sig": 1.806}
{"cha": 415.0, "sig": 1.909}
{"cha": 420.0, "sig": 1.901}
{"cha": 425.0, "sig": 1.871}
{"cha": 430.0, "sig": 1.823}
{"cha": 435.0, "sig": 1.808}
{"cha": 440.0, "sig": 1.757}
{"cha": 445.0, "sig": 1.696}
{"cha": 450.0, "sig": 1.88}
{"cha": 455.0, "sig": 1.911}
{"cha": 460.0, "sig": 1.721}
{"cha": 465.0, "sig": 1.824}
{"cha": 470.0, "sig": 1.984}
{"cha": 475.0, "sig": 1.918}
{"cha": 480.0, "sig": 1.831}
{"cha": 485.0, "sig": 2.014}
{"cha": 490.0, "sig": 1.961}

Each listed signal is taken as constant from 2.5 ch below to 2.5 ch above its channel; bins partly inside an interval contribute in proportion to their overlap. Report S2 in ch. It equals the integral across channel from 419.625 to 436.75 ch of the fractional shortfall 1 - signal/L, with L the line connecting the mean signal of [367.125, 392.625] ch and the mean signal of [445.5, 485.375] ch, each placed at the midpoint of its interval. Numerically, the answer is 0.7 ch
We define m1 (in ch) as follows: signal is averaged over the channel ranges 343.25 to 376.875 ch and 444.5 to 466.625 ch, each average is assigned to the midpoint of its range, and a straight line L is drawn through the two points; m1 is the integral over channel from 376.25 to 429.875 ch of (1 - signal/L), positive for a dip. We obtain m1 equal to 1.5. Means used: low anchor 2.1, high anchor 1.82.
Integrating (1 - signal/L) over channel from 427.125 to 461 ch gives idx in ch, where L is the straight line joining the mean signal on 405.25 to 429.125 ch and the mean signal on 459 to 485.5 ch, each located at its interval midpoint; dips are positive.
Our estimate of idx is 1.3 ch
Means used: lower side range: 1.87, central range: 1.8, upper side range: 1.88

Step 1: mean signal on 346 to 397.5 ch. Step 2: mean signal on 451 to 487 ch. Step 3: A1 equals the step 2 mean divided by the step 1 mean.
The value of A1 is 0.92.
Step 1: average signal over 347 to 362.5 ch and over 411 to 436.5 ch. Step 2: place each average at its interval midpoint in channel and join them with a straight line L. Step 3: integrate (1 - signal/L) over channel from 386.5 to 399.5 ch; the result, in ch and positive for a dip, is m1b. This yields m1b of 0.1 ch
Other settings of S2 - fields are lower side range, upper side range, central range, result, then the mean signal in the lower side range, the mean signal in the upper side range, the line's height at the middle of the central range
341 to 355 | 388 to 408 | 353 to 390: 0.5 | 2.16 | 1.94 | 2.06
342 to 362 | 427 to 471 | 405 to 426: 0.6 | 2.15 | 1.82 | 1.93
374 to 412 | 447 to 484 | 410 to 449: 1.5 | 1.93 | 1.87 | 1.9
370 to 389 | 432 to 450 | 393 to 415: 0.1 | 1.98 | 1.77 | 1.9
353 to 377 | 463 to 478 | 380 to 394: 0.3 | 2.06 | 1.91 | 2.03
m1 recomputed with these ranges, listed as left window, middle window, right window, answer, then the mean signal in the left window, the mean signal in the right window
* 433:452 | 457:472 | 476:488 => 0.17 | 1.78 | 1.92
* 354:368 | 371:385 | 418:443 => 0.36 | 2.07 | 1.83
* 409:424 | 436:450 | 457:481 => 0.79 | 1.88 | 1.86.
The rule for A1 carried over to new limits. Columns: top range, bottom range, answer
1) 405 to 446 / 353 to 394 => 0.90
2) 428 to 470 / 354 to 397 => 0.90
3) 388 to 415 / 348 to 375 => 0.91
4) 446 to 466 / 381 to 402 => 0.93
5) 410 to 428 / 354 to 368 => 0.91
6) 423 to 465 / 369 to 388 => 0.91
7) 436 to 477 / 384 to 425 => 0.96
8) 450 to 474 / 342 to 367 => 0.88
